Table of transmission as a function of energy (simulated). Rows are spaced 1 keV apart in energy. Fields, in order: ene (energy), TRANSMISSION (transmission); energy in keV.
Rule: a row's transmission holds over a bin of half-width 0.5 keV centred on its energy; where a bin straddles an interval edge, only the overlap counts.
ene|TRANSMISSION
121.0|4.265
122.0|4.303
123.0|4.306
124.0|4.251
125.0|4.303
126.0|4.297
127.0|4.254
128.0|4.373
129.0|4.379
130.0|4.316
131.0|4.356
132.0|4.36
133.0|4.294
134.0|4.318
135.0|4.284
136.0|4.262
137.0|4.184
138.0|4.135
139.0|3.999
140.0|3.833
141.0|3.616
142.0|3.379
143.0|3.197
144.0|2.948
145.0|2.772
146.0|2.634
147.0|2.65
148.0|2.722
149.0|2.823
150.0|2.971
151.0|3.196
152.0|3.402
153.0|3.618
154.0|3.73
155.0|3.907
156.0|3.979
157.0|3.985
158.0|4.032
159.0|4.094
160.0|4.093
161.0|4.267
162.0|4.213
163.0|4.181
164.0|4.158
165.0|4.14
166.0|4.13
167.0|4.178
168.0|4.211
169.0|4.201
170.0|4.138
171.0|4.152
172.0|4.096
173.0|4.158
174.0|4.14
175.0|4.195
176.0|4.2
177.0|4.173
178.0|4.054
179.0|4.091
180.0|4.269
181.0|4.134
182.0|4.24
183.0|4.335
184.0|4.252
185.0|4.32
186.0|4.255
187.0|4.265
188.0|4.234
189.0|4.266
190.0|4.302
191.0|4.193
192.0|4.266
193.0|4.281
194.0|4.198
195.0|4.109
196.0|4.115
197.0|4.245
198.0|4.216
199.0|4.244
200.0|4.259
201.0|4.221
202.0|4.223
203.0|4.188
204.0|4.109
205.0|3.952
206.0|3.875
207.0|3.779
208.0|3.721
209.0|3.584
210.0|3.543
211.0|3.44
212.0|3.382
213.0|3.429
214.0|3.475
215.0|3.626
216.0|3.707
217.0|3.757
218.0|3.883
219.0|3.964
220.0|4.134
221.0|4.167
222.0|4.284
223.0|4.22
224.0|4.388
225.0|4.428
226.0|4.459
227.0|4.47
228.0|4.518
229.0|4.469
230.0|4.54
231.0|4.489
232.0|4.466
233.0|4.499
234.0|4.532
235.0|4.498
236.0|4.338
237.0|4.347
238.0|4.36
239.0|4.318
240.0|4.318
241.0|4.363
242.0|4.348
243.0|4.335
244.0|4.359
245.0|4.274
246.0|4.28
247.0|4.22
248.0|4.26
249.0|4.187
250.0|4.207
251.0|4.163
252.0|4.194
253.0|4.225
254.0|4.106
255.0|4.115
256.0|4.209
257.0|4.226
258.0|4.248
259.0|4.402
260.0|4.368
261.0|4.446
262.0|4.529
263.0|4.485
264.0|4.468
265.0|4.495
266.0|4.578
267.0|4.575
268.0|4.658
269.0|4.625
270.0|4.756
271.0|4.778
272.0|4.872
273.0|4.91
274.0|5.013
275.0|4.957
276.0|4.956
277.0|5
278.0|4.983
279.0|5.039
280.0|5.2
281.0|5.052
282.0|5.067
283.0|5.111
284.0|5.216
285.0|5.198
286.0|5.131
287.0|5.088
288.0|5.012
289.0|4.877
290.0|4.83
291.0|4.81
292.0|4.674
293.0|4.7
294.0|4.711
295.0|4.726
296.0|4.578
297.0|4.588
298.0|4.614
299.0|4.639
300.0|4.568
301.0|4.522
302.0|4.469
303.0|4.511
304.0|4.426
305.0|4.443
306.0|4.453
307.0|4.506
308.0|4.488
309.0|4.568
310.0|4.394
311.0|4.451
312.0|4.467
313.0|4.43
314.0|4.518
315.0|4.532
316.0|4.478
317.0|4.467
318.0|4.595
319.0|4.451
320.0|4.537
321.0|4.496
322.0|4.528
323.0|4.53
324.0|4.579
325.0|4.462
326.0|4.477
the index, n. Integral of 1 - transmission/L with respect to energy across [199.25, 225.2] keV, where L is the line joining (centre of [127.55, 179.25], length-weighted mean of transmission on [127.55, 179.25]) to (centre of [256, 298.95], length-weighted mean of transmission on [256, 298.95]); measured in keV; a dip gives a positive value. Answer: 2.4 keV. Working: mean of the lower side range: 3.88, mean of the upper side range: 4.77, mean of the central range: 3.91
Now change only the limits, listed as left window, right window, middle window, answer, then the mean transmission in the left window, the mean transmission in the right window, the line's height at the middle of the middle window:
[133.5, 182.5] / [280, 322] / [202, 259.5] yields 1.63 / 3.85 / 4.67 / 4.27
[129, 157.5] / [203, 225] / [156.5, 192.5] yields -4.27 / 3.65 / 3.85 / 3.74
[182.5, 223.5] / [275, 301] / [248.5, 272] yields 1.05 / 4.02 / 4.89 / 4.61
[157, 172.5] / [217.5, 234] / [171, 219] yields 2.24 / 4.15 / 4.34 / 4.24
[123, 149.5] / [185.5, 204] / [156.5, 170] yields -0.48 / 3.81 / 4.22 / 4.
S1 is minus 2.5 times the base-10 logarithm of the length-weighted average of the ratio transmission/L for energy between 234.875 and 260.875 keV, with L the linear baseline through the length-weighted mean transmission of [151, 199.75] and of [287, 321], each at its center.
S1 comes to 0.027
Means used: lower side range 4.13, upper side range 4.58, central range 4.28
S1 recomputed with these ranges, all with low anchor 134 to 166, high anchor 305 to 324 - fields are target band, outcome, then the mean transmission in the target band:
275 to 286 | -0.174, 5.08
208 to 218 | 0.119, 3.57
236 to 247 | -0.050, 4.33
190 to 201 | -0.084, 4.22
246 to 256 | -0.004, 4.19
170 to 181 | -0.095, 4.15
